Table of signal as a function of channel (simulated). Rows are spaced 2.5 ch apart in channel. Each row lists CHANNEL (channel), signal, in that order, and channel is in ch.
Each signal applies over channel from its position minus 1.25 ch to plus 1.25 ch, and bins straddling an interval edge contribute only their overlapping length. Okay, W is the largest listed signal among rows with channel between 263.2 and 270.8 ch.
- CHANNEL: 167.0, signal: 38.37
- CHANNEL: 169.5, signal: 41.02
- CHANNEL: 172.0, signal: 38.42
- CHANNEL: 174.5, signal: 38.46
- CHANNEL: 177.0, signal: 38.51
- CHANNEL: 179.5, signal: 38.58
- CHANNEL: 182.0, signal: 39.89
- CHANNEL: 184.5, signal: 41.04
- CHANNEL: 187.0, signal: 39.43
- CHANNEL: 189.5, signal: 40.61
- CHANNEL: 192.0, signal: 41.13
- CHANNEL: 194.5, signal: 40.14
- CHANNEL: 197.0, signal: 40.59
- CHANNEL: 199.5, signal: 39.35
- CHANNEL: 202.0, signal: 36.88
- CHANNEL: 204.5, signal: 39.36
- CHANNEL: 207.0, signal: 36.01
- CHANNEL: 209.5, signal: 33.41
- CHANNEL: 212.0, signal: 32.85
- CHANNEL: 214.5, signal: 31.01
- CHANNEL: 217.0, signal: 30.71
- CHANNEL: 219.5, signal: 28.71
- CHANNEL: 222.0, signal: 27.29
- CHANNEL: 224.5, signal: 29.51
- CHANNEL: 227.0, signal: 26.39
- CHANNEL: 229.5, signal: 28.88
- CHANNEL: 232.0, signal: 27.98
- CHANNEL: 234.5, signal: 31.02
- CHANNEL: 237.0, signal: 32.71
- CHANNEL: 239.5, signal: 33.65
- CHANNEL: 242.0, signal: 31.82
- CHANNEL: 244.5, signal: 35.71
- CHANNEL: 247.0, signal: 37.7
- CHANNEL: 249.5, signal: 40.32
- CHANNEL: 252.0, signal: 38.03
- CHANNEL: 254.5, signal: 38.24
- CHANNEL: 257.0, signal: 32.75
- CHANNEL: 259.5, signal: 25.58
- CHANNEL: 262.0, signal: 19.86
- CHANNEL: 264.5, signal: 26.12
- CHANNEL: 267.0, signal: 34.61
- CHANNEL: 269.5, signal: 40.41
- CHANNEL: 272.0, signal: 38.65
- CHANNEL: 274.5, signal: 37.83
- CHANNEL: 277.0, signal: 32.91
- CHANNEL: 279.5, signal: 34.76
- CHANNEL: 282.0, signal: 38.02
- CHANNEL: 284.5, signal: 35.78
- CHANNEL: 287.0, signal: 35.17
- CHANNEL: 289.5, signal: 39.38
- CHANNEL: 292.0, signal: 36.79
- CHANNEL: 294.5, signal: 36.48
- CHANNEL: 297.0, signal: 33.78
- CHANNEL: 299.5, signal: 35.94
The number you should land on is 40.41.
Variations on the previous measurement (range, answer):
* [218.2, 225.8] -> 29.51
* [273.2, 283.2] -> 38.02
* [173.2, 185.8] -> 41.04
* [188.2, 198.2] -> 41.13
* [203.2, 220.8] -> 39.36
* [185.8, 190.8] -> 40.61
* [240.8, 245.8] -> 35.71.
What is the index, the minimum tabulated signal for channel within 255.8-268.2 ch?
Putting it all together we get 19.86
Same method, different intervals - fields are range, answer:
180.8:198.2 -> 39.43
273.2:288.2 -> 32.91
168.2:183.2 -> 38.42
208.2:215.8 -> 31.01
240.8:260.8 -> 25.58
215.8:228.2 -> 26.39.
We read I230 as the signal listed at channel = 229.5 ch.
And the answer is 28.88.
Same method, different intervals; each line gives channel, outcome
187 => 39.43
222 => 27.29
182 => 39.89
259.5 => 25.58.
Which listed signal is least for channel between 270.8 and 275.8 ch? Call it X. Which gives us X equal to 37.83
